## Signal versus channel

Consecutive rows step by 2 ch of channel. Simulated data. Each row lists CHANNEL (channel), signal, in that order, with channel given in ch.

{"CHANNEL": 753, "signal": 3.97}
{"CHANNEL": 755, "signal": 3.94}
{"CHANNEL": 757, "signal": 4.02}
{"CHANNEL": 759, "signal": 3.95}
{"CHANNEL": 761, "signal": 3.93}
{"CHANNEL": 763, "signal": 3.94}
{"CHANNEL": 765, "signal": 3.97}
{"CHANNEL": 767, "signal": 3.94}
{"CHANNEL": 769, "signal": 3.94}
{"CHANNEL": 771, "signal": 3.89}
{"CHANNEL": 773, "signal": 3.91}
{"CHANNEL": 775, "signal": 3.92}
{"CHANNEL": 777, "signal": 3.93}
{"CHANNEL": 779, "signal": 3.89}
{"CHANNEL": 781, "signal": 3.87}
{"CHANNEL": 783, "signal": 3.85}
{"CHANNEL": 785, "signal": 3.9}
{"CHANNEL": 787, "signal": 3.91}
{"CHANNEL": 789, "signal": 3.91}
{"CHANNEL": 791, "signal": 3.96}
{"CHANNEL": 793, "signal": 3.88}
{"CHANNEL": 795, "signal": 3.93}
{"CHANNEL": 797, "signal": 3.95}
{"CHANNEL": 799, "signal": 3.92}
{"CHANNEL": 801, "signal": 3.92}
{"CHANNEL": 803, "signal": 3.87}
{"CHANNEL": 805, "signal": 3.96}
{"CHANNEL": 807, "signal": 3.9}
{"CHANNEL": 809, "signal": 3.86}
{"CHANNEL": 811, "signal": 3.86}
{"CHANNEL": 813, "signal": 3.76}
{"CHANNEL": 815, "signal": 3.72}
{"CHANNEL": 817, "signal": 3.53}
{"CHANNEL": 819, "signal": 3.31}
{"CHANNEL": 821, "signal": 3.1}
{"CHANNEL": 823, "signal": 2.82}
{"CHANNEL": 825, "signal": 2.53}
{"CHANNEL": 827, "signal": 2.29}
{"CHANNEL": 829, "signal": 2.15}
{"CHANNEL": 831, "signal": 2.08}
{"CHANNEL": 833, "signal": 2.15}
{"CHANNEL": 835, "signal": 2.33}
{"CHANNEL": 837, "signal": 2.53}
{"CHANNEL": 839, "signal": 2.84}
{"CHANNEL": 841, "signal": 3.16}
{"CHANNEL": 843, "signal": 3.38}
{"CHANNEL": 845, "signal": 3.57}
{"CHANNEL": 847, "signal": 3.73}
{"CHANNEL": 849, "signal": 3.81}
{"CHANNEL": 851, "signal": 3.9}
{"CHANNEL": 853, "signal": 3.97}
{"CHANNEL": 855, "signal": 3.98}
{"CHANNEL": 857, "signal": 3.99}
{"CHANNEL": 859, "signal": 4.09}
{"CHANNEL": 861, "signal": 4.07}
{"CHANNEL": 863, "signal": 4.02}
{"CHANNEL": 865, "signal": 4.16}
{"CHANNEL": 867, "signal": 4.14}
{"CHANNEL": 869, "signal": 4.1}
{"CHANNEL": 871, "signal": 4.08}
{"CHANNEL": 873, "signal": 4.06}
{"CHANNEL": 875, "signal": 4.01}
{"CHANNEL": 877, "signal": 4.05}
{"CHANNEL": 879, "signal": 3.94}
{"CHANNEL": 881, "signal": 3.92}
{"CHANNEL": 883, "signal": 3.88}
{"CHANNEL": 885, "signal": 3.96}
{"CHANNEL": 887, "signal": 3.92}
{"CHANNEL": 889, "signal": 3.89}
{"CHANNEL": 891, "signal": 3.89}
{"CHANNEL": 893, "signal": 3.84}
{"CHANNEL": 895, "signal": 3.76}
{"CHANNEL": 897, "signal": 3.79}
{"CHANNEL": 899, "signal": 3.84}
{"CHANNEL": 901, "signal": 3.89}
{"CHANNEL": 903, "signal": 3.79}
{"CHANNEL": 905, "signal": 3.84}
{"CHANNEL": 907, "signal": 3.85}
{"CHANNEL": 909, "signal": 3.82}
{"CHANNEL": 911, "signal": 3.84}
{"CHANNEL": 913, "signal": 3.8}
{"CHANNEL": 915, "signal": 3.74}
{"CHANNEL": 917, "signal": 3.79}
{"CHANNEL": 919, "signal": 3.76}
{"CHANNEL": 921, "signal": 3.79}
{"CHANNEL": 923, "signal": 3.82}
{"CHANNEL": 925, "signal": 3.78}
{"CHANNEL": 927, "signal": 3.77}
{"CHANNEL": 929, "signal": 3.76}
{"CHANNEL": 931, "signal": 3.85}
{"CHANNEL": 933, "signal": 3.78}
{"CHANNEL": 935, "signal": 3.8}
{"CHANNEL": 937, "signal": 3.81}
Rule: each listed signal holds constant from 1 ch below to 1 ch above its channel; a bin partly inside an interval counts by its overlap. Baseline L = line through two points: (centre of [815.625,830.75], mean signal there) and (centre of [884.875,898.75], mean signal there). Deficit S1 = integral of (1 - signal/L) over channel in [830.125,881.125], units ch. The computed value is -4.5 ch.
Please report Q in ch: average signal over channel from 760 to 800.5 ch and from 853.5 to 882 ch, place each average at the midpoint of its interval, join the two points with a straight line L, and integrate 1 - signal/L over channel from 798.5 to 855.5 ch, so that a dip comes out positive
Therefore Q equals 9.82 ch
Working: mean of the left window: 3.92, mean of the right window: 4.04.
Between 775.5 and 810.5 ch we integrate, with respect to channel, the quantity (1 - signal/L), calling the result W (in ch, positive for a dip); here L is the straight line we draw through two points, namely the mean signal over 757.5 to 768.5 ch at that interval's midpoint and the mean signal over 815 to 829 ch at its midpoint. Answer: -4.95 ch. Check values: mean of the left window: 3.95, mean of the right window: 2.93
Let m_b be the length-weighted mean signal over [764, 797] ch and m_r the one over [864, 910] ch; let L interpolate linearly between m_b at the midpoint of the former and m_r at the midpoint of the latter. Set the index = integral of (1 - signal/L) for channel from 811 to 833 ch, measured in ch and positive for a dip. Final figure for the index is 5.5 ch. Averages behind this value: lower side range 3.91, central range 2.94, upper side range 3.93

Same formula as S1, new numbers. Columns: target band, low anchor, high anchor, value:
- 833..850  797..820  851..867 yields 3.6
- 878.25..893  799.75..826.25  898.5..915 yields -0.6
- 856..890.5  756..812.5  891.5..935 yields -1.6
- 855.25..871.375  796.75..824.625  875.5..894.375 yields -1.0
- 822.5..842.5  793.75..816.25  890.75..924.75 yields 7.0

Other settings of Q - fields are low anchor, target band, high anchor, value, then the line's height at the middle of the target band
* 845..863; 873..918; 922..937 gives -0.2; 3.85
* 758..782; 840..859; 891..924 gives 0.6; 3.86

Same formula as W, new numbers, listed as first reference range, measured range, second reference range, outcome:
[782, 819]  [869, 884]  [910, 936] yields -0.73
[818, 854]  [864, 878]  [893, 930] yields -3.02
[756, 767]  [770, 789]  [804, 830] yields -0.79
